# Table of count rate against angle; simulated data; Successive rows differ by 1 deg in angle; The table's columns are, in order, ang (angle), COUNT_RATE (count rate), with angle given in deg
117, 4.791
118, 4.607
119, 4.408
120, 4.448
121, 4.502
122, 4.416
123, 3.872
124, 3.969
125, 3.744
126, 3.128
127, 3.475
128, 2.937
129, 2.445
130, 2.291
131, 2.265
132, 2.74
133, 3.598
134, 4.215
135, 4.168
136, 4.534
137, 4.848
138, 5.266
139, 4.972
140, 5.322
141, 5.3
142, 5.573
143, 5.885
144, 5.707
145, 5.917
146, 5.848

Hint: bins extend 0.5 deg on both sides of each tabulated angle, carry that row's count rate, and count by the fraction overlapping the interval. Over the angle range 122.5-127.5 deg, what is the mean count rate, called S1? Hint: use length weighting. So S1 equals 3.64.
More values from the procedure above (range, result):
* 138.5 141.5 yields 5.2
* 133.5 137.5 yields 4.44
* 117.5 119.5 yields 4.51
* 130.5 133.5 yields 2.87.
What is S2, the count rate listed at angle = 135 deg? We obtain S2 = 4.168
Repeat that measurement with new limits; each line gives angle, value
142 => 5.573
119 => 4.408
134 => 4.215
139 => 4.972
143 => 5.885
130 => 2.291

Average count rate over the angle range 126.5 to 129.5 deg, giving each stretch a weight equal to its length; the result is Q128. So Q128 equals 2.95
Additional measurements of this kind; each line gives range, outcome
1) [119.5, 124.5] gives 4.24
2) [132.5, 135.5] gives 3.99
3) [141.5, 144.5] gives 5.72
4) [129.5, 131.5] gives 2.28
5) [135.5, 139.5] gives 4.91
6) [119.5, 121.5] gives 4.47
